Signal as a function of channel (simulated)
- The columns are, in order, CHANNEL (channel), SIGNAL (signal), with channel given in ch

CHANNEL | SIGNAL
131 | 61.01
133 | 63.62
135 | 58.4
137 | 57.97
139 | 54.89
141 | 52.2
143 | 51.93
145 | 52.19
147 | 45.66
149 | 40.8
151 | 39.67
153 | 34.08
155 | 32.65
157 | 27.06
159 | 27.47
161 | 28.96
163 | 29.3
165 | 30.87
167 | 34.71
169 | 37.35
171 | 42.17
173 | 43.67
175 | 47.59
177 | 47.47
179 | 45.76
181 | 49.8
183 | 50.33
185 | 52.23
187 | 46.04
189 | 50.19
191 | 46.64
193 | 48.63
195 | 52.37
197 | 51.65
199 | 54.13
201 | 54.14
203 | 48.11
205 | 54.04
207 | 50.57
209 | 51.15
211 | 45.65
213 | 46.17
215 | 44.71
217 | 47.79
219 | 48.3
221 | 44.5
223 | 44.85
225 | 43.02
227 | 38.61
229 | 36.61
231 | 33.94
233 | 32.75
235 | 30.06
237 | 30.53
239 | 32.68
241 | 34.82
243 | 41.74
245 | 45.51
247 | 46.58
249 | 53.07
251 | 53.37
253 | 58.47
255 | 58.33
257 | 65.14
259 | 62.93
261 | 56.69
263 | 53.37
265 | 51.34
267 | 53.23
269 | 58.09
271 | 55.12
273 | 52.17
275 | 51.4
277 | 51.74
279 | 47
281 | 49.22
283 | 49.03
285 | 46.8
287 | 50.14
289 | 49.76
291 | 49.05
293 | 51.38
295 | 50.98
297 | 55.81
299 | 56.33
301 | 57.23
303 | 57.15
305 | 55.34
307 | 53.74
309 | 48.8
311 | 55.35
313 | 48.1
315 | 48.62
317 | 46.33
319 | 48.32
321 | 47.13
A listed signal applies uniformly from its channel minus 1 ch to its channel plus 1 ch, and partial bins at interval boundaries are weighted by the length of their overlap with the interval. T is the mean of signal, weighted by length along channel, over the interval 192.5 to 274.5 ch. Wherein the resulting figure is 47.9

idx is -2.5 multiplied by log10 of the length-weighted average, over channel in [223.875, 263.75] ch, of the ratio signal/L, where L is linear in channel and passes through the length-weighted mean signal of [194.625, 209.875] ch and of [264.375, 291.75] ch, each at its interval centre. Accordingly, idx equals 0.137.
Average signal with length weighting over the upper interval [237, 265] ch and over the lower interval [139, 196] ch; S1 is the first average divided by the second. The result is 1.18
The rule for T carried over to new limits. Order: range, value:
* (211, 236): 41.1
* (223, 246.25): 36.9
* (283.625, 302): 51.9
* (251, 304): 53.8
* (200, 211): 51.1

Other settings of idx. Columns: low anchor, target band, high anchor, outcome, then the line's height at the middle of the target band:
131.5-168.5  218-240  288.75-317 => 0.251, 47.7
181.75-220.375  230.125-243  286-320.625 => 0.453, 50.4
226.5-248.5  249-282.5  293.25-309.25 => -0.224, 44.8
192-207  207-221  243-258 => 0.108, 52.3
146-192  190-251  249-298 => 0.046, 46.8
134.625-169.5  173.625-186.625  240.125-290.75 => -0.122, 43.4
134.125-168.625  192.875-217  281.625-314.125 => -0.115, 45.1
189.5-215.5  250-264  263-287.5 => -0.145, 51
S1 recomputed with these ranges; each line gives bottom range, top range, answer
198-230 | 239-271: 1.11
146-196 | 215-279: 1.15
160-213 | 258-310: 1.15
